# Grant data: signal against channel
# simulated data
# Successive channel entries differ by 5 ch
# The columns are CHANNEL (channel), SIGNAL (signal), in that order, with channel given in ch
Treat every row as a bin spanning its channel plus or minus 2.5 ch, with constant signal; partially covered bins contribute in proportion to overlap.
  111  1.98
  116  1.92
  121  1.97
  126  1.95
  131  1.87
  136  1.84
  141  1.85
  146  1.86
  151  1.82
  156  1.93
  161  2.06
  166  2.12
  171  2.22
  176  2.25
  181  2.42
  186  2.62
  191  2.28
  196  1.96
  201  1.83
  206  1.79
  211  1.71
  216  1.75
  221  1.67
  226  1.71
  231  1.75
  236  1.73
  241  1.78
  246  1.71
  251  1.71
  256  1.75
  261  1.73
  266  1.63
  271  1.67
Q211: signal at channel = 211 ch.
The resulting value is 1.71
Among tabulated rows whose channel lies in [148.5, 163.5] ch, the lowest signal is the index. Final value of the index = 1.82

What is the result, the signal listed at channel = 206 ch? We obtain 1.79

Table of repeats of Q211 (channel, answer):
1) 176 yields 2.25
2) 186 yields 2.62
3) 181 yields 2.42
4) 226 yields 1.71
